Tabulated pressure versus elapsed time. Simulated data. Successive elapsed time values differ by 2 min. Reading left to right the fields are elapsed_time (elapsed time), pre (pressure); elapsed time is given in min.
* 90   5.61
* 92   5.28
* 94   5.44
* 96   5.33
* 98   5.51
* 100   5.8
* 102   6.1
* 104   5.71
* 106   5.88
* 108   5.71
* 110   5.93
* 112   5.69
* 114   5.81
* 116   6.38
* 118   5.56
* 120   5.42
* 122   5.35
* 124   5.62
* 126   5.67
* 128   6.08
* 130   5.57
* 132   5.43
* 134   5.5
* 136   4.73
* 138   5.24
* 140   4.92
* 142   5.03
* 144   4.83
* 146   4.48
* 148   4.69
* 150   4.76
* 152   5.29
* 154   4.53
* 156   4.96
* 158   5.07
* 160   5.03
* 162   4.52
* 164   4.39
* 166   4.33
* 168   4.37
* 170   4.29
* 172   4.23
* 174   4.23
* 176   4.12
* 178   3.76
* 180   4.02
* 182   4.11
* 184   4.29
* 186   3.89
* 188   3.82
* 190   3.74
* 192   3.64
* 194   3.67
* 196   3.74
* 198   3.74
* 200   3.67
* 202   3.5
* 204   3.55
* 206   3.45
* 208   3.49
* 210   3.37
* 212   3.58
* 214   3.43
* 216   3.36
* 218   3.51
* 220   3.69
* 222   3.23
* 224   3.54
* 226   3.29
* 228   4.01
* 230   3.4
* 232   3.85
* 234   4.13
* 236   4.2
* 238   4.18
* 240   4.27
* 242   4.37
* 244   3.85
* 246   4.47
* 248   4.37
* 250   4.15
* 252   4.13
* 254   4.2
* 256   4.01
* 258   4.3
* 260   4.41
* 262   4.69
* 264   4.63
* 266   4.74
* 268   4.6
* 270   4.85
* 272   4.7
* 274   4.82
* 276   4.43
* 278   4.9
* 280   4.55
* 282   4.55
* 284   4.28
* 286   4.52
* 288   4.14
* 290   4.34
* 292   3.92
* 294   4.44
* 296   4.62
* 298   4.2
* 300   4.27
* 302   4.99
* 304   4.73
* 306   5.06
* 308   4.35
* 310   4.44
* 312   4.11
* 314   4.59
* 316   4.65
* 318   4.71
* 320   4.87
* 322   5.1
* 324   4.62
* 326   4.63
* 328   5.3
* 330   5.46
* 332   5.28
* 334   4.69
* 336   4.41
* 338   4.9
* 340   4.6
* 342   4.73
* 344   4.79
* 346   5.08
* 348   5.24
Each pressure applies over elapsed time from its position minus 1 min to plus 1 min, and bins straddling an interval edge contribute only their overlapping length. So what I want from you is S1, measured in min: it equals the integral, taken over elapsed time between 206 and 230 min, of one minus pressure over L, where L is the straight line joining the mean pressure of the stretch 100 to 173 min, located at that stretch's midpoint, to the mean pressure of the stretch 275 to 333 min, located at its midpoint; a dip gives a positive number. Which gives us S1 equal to 7.0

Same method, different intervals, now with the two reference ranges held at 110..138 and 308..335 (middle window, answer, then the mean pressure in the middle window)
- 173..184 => 2.7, 4.07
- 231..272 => 6.0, 4.33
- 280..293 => 1.6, 4.31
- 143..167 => 3.2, 4.74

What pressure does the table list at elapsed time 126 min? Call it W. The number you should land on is 5.67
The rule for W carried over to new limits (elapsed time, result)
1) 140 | 4.92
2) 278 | 4.9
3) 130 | 5.57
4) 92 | 5.28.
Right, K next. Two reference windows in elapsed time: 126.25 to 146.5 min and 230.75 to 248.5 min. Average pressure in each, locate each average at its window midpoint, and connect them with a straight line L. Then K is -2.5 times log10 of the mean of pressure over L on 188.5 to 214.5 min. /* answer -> 0.26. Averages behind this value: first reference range 5.22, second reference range 4.17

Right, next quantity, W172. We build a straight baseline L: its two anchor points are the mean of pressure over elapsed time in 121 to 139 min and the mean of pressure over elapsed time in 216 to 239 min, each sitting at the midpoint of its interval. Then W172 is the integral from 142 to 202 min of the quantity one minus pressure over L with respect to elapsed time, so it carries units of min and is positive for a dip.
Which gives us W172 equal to 5.6 min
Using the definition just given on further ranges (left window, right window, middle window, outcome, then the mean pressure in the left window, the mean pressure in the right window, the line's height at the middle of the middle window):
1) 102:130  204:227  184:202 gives 1.0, 5.76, 3.45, 3.98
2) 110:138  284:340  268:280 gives 0.3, 5.6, 4.64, 4.83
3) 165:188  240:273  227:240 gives 1.0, 4.13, 4.4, 4.32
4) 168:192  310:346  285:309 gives 0.9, 4.04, 4.79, 4.63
